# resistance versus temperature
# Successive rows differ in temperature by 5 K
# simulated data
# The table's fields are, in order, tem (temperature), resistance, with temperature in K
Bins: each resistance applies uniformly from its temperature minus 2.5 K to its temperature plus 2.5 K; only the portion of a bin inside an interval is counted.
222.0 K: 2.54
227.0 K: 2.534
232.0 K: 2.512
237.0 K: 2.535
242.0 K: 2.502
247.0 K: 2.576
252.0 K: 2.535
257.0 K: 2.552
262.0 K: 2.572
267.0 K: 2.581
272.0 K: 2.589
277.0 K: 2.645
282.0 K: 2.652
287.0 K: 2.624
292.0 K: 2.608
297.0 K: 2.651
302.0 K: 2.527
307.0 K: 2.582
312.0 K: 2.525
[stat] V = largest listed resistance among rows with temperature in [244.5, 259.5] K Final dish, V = 2.576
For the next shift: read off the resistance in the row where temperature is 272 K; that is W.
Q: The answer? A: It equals 2.589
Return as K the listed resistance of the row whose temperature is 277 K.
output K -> 2.645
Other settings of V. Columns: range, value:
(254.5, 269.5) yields 2.581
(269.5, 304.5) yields 2.652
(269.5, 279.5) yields 2.645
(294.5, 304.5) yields 2.651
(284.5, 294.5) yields 2.624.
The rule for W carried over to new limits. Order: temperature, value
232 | 2.512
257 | 2.552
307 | 2.582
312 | 2.525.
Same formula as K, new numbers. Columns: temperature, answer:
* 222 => 2.54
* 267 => 2.581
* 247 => 2.576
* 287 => 2.624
